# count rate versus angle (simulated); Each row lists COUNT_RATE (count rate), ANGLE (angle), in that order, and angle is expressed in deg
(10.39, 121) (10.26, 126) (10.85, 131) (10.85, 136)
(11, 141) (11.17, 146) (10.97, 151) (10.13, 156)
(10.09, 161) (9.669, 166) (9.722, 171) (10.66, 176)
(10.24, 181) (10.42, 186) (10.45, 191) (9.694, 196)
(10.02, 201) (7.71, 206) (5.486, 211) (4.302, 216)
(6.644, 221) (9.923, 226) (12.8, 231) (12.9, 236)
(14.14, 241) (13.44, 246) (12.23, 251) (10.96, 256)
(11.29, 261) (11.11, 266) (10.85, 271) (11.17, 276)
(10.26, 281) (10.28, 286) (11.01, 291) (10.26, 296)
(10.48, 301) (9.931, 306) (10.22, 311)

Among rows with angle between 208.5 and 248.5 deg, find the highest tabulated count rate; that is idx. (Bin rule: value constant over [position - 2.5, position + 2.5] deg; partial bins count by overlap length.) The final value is 14.14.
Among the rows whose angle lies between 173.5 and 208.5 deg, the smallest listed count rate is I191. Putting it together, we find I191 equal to 7.71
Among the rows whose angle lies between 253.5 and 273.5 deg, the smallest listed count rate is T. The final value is 10.85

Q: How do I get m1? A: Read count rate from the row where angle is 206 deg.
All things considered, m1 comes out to 7.71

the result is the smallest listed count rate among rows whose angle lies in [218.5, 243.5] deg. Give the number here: 6.644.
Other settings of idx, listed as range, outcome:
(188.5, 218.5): 10.45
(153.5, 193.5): 10.66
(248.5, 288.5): 12.23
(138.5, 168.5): 11.17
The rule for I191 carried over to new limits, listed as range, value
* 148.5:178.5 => 9.669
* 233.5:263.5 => 10.96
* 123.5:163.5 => 10.09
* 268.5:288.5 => 10.26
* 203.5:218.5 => 4.302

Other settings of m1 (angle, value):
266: 11.11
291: 11.01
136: 10.85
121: 10.39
